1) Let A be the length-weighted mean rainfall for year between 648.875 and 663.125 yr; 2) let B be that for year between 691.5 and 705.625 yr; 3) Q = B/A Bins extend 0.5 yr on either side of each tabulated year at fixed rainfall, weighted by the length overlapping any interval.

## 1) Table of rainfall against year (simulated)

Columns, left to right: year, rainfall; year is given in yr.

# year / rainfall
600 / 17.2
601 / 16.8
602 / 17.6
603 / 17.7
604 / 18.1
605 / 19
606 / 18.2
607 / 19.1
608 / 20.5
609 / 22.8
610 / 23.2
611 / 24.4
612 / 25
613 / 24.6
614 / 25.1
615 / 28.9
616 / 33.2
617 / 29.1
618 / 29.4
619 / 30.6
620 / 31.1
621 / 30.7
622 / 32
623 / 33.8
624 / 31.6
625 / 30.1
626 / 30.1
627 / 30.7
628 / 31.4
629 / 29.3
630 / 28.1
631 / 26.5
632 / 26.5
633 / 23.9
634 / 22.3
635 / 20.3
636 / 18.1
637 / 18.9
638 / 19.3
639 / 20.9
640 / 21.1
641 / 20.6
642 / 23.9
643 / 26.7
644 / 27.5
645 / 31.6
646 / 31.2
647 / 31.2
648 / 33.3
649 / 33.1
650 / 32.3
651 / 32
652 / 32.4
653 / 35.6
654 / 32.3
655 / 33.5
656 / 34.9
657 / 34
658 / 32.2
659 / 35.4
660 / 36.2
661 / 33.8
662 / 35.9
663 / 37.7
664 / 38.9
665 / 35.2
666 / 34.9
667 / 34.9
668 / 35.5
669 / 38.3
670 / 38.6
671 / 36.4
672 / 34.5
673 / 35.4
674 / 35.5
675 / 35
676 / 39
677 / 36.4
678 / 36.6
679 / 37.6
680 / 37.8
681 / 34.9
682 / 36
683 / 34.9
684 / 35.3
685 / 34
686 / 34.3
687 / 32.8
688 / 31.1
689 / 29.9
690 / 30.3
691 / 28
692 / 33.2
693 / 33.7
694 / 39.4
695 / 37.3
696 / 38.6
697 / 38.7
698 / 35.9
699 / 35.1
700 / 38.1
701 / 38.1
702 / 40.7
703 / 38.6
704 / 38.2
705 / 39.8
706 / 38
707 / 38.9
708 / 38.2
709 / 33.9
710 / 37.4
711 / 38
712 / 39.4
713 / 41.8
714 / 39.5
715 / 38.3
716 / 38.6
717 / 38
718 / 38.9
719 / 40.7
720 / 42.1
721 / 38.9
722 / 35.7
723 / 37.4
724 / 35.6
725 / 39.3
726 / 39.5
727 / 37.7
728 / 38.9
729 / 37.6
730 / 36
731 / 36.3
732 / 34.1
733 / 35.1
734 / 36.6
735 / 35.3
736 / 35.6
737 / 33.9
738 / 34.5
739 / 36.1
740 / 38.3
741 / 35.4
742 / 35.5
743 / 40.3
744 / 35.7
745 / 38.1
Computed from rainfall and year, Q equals 1.1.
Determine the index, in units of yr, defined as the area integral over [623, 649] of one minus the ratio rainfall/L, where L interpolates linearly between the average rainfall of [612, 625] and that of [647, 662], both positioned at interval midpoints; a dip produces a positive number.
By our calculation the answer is 4.2 yr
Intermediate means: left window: 29.8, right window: 33.6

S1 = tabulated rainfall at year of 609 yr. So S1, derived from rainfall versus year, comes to 22.8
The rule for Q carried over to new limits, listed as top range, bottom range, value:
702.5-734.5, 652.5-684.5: 1.06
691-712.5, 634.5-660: 1.30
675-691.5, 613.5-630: 1.13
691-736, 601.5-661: 1.37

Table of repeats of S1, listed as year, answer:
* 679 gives 37.6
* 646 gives 31.2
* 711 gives 38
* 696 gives 38.6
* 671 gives 36.4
